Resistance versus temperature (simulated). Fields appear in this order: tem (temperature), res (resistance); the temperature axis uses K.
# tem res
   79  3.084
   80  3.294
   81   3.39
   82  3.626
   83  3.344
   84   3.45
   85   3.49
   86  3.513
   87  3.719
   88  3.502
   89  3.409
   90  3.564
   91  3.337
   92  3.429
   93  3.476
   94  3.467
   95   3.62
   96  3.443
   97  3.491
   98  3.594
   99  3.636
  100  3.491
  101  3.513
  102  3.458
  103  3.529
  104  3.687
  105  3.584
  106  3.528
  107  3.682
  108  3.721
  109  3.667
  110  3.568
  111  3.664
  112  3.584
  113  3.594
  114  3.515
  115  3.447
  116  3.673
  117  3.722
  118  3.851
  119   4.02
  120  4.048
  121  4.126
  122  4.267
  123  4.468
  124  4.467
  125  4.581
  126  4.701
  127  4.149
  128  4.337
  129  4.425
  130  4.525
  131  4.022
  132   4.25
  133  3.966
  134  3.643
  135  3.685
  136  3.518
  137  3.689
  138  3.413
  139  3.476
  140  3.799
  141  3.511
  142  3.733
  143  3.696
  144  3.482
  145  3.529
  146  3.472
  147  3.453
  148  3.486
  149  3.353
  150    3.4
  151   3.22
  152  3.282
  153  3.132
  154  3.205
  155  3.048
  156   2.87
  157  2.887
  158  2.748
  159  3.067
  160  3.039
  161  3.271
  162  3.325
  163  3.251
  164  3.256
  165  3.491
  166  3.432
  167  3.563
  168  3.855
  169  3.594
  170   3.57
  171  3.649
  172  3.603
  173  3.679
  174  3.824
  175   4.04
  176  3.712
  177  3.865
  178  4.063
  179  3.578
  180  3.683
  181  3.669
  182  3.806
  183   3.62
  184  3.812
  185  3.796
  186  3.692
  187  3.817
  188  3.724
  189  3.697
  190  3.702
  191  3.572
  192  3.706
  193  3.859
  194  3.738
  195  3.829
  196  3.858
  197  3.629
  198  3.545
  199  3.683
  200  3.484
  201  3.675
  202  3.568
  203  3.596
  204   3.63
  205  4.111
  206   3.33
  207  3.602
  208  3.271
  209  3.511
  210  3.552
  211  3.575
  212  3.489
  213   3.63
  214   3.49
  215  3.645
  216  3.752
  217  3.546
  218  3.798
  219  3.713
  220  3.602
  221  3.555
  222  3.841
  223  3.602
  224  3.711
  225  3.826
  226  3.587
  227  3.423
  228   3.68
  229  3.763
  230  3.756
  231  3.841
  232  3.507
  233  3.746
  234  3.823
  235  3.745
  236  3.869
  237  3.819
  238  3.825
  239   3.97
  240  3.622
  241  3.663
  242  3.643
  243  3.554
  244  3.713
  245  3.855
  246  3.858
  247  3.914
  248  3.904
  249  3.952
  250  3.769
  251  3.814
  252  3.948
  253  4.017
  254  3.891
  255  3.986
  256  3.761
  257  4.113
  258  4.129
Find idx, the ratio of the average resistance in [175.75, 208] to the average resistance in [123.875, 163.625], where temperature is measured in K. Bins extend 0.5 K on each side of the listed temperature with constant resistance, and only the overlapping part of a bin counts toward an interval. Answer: 1.03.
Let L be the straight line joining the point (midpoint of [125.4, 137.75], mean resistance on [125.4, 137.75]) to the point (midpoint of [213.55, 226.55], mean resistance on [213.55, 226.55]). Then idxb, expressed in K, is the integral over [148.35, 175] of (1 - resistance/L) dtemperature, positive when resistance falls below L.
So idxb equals 4.0 K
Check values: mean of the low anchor 4.07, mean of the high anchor 3.67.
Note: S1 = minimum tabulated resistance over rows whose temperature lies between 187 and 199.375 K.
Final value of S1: 3.545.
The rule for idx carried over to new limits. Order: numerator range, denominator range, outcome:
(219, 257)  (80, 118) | 1.06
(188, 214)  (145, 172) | 1.10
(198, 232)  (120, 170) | 1.00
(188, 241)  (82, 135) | 0.97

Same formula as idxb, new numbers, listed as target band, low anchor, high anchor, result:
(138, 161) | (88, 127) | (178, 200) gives 2.53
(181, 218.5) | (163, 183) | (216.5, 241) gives 0.33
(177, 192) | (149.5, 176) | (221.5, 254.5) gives -1.09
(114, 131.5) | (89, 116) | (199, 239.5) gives -2.84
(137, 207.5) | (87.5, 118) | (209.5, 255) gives 1.99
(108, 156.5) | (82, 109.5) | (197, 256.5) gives -2.23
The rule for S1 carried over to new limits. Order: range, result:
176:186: 3.578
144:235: 2.748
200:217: 3.271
